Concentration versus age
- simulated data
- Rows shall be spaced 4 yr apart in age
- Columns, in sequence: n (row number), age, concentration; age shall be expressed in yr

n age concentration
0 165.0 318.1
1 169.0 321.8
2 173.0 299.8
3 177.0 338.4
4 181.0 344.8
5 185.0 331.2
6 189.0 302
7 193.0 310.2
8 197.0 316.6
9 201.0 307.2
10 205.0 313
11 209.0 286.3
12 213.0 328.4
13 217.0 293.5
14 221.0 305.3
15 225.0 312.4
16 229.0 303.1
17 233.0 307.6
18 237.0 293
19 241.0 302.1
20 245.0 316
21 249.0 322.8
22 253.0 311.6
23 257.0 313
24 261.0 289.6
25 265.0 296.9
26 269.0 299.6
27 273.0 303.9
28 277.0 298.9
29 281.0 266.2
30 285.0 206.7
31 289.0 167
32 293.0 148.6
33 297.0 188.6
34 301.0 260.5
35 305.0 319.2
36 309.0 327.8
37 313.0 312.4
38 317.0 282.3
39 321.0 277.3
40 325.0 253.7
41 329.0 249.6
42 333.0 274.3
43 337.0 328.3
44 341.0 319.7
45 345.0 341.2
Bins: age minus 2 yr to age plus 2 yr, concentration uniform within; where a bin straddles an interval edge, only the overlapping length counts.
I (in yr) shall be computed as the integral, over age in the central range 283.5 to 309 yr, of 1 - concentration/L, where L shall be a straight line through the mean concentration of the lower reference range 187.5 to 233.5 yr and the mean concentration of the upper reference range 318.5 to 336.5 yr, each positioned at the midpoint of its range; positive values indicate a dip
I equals 5.0 yr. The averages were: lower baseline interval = 307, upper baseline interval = 270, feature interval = 224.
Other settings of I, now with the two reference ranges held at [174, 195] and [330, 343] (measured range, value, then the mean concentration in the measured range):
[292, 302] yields 3.6 yr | 198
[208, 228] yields 0.8 yr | 306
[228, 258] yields 0.7 yr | 309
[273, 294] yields 5.5 yr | 229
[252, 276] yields 0.9 yr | 302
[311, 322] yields 0.5 yr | 292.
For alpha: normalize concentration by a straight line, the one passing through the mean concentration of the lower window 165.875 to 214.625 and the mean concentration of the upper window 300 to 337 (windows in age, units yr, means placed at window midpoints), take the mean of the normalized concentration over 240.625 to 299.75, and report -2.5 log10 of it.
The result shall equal 0.12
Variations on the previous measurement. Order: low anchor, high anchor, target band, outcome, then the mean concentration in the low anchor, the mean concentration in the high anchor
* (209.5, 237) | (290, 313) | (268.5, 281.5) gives -0.09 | 306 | 251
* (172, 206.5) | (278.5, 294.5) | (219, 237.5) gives -0.13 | 319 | 202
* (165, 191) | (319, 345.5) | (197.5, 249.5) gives 0.02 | 323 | 289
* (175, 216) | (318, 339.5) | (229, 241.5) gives 0.02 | 317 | 278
